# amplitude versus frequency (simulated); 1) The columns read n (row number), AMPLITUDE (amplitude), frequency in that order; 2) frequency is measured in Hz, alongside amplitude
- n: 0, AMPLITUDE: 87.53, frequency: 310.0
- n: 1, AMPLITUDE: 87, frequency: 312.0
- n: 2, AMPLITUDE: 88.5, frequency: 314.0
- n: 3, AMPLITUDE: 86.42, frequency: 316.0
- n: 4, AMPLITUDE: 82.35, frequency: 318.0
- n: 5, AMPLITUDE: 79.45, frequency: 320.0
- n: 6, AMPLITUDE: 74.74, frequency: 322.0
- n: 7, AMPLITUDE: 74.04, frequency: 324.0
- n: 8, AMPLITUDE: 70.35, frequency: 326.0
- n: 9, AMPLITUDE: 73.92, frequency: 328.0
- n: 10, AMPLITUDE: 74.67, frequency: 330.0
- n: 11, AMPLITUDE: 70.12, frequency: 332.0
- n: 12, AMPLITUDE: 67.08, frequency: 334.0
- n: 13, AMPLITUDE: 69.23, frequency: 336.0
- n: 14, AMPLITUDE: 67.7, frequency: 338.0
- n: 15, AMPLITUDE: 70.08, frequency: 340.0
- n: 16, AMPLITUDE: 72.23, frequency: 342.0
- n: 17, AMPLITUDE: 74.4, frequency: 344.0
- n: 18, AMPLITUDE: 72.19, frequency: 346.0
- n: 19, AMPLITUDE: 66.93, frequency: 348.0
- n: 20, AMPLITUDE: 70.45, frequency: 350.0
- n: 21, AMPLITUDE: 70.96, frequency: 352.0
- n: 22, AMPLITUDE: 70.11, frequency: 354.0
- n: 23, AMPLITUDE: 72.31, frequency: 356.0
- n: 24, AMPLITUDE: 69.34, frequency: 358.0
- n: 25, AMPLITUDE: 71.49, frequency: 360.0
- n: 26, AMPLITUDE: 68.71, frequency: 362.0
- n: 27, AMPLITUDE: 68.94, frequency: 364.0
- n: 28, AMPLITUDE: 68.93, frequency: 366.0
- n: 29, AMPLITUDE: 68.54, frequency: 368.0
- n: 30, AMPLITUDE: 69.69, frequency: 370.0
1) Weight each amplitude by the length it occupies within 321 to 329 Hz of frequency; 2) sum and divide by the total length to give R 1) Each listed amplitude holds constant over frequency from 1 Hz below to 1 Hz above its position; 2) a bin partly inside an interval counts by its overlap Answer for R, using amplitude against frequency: 73.3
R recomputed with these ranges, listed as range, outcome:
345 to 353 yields 70.1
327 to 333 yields 72.9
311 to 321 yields 84.7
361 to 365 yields 68.8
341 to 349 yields 71.4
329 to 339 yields 69.8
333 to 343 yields 69.3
